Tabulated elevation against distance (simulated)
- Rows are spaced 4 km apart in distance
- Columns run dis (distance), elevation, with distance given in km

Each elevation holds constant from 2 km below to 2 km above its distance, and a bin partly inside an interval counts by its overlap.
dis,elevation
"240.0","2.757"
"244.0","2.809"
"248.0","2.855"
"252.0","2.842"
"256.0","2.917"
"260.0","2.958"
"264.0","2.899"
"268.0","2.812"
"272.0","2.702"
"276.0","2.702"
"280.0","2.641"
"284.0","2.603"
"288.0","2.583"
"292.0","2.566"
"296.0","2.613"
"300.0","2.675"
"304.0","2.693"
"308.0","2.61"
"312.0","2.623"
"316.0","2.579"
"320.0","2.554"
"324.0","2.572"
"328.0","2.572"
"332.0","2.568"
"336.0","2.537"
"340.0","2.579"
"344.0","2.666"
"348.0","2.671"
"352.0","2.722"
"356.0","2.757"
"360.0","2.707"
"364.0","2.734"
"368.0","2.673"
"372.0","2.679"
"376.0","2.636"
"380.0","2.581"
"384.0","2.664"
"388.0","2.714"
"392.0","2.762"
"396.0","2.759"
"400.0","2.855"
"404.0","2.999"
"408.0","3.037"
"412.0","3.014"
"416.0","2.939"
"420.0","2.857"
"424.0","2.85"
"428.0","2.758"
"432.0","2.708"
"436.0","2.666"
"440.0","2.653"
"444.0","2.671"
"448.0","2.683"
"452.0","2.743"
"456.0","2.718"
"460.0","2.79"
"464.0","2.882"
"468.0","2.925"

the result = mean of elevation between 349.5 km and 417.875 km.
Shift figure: 2.78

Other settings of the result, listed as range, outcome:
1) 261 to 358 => 2.65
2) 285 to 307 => 2.62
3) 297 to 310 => 2.66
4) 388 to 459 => 2.8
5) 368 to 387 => 2.65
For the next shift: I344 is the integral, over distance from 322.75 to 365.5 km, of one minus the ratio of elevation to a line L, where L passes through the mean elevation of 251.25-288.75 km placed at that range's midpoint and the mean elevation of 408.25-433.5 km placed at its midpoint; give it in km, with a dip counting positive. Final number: 2.6 km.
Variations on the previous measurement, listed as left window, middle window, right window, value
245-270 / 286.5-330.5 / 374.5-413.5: 3.8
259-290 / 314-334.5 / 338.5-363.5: 1.0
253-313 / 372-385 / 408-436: 0.8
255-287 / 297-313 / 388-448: 0.7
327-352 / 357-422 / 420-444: -2.7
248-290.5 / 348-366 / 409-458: 0.3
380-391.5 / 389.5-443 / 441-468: -2.3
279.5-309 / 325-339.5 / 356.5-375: 0.6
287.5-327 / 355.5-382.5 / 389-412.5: 1.1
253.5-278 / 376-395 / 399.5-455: 0.9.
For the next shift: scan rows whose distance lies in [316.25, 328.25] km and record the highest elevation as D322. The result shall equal 2.572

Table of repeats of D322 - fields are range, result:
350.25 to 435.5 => 3.037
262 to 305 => 2.899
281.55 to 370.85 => 2.757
